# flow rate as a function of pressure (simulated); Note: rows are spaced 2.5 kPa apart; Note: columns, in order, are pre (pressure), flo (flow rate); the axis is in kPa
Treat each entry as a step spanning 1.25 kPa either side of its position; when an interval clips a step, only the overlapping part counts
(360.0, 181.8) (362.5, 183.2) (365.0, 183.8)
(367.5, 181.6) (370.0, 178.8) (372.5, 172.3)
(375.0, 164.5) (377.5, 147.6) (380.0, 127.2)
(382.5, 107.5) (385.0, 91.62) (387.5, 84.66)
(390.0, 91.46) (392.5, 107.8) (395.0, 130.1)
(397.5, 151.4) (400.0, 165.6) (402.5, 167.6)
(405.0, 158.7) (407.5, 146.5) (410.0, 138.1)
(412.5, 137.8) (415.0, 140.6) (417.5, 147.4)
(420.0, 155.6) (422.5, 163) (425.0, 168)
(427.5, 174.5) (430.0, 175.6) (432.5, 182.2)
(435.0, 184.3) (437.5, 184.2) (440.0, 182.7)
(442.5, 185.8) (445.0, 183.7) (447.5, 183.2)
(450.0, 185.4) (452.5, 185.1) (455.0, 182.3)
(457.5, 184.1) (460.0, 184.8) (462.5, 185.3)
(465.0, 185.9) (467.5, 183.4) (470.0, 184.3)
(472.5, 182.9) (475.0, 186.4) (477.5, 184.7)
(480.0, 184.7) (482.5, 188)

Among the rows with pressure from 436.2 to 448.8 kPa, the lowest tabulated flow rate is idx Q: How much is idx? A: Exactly 182.7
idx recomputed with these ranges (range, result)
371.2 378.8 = 147.6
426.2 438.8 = 174.5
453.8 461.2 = 182.3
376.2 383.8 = 107.5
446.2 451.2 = 183.2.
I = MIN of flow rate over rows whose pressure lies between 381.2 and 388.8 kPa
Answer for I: 84.66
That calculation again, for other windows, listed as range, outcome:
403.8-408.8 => 146.5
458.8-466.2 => 184.8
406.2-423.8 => 137.8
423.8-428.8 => 168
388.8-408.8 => 91.46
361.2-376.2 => 164.5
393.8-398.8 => 130.1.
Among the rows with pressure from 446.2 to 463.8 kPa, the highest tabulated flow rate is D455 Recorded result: 185.4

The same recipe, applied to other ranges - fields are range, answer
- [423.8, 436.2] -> 184.3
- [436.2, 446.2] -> 185.8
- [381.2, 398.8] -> 151.4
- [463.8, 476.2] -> 186.4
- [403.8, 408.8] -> 158.7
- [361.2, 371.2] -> 183.8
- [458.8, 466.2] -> 185.9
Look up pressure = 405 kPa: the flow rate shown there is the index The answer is 158.7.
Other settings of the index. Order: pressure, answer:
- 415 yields 140.6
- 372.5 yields 172.3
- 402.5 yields 167.6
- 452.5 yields 185.1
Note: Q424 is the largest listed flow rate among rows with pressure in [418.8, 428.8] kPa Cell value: 174.5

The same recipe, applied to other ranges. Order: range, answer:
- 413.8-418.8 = 147.4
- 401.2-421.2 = 167.6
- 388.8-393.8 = 107.8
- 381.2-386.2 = 107.5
